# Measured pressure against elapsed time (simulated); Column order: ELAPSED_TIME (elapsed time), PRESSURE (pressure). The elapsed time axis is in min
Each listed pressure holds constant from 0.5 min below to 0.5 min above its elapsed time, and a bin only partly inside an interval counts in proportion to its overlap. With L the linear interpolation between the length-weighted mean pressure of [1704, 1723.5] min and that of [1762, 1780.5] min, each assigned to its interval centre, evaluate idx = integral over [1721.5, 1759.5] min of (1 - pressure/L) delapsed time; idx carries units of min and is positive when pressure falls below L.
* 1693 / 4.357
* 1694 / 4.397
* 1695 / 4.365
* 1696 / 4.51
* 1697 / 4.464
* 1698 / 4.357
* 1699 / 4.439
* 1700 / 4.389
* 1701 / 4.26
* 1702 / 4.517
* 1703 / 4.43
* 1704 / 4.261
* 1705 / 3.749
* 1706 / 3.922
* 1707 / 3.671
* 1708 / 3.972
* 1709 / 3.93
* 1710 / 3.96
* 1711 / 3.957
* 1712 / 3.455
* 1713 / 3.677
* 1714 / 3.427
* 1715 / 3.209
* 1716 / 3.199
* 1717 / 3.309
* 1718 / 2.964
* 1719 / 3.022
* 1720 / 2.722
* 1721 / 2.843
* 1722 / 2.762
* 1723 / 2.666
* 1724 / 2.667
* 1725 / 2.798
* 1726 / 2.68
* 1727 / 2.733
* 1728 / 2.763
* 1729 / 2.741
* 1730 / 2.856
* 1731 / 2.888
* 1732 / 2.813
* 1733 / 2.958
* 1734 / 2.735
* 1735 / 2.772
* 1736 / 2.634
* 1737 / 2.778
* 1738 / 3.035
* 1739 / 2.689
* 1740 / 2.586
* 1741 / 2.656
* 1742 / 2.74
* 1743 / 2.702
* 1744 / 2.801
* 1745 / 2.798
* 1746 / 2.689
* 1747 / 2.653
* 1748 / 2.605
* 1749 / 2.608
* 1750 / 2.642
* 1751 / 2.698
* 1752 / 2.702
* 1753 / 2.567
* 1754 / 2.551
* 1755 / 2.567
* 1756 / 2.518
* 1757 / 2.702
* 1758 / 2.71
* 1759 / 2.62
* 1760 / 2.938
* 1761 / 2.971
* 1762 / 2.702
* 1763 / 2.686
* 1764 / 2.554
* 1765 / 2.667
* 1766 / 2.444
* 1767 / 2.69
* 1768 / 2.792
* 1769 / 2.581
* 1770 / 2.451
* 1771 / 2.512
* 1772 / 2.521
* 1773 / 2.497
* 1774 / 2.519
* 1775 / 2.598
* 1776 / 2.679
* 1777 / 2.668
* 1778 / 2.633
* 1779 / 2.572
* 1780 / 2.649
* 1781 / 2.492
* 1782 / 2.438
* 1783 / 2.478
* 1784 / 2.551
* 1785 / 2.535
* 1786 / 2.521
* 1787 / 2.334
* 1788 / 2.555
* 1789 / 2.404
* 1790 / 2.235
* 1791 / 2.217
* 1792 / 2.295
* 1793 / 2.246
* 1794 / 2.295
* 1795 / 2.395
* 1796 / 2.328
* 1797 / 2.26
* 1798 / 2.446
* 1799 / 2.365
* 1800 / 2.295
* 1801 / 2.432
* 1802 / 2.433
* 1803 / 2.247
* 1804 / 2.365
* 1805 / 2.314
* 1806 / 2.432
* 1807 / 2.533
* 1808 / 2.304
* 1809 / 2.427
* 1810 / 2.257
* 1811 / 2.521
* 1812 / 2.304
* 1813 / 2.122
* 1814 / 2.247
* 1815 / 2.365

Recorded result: 4.0 min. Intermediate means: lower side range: 3.41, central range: 2.71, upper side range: 2.6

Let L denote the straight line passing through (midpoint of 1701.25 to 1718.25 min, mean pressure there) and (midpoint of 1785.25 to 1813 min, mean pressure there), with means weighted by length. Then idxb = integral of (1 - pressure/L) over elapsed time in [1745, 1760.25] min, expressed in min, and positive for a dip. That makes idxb 2.1 min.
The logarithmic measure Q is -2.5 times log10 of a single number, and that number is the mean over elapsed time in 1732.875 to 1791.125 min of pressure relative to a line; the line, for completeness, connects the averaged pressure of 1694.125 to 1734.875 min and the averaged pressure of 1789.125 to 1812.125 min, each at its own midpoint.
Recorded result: 0.09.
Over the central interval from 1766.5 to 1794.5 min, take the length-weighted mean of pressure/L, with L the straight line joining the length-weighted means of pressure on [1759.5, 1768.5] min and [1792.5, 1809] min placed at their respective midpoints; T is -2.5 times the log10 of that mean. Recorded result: 0.02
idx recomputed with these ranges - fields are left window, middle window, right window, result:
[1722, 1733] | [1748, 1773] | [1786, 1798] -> -0.9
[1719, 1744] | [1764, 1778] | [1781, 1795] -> -0.4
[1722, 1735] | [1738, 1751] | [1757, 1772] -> 0.1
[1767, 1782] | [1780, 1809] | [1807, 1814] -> 0.6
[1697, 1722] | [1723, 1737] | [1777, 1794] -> 2.5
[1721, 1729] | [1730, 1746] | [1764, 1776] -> -0.5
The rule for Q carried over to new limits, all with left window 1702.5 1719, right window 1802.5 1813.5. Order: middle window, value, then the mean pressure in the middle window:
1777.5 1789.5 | 0.07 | 2.51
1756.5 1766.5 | 0.11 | 2.7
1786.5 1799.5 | 0.10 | 2.34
